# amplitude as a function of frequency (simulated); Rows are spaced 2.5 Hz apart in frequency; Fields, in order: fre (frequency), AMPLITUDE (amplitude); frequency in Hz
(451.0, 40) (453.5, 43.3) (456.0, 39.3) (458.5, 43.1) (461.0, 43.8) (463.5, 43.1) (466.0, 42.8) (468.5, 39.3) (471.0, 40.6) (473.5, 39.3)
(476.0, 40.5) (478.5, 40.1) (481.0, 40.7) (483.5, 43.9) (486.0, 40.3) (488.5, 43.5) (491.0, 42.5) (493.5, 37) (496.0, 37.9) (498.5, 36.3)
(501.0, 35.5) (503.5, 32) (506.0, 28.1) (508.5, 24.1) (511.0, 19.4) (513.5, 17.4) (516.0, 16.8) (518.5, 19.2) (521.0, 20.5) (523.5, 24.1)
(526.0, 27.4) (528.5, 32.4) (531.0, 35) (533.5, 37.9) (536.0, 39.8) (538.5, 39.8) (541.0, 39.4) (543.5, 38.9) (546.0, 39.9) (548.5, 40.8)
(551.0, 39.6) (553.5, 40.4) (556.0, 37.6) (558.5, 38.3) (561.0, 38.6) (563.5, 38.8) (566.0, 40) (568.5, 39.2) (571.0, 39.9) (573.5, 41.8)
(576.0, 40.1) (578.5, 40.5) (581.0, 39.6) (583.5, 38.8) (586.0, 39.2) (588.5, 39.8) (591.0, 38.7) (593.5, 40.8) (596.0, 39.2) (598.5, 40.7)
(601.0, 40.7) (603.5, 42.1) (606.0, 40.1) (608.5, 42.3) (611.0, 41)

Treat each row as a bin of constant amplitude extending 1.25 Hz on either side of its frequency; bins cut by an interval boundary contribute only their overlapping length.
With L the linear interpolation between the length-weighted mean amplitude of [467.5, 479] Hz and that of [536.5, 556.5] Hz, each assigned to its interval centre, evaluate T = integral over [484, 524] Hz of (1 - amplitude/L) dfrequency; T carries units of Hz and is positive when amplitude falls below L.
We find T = 9.8 Hz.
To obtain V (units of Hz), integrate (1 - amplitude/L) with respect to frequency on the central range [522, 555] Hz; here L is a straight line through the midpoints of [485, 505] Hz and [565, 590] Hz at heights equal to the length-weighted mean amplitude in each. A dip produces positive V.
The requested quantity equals 2.2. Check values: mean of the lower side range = 38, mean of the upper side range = 39.9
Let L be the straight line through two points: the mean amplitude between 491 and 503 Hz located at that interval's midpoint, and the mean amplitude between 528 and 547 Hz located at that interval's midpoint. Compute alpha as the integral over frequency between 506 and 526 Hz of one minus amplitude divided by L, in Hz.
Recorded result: 8.7 Hz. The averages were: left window 37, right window 38.1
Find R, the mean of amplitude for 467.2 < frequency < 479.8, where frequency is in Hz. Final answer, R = 40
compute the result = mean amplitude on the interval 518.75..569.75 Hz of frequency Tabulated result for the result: 36.1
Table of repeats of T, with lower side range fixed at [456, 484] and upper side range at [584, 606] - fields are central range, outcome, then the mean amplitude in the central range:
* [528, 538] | 0.96 Hz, 36.8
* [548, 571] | 0.70 Hz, 39.2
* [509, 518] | 4.93 Hz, 18.5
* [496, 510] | 3.23 Hz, 31.6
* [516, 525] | 4.42 Hz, 20.8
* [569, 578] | -0.03 Hz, 40.5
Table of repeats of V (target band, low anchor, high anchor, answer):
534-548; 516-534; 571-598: -4.24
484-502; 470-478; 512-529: -3.57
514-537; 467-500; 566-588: 7.11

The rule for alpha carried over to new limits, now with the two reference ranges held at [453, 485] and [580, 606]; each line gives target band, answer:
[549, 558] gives 0.3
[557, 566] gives 0.4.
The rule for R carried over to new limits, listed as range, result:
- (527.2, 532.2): 33.6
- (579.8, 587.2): 39.2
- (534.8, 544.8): 39.5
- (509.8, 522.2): 18.6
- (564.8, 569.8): 39.6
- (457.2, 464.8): 43.3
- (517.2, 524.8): 21.3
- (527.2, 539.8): 37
